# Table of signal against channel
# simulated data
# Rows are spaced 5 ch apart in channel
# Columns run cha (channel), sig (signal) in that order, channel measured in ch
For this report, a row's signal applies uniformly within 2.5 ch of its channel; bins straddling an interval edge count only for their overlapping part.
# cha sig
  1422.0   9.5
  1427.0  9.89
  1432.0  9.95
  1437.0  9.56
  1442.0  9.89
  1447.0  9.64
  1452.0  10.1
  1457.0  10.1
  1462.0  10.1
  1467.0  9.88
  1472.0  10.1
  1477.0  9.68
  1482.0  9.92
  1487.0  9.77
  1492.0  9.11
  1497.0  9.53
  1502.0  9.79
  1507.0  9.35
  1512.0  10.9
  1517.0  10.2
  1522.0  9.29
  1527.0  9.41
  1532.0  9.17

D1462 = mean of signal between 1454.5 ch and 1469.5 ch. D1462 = 10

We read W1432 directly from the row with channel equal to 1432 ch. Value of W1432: 9.95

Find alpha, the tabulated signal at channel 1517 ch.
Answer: 10.2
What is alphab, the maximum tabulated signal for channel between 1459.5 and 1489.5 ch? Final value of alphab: 10.1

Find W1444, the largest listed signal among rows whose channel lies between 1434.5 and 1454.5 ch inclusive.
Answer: 10.1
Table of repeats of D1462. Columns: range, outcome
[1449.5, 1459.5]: 10.1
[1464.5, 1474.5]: 9.99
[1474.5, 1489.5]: 9.79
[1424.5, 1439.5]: 9.8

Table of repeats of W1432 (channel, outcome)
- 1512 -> 10.9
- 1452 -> 10.1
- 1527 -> 9.41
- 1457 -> 10.1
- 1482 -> 9.92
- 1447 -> 9.64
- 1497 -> 9.53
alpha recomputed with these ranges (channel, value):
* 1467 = 9.88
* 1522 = 9.29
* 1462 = 10.1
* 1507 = 9.35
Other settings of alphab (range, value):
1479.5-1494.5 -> 9.92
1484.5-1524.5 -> 10.9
